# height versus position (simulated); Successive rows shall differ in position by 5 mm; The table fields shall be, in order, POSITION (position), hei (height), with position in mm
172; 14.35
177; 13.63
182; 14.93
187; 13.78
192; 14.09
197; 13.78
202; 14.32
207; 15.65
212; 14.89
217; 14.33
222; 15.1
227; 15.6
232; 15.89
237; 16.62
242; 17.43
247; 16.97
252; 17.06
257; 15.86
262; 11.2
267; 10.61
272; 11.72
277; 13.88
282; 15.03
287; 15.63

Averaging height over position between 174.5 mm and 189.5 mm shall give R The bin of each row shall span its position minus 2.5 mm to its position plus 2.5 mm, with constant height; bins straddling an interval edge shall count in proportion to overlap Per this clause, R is 14.1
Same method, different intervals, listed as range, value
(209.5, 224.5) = 14.8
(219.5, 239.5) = 15.8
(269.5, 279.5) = 12.8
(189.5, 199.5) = 13.9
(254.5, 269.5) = 12.6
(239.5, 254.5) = 17.2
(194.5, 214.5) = 14.7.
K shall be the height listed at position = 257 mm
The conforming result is 15.86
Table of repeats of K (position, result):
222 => 15.1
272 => 11.72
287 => 15.63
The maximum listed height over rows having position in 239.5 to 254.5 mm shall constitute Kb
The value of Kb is 17.43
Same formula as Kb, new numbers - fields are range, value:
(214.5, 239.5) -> 16.62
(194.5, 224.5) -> 15.65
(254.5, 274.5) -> 15.86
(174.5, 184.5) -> 14.93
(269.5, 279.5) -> 13.88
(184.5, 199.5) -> 14.09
